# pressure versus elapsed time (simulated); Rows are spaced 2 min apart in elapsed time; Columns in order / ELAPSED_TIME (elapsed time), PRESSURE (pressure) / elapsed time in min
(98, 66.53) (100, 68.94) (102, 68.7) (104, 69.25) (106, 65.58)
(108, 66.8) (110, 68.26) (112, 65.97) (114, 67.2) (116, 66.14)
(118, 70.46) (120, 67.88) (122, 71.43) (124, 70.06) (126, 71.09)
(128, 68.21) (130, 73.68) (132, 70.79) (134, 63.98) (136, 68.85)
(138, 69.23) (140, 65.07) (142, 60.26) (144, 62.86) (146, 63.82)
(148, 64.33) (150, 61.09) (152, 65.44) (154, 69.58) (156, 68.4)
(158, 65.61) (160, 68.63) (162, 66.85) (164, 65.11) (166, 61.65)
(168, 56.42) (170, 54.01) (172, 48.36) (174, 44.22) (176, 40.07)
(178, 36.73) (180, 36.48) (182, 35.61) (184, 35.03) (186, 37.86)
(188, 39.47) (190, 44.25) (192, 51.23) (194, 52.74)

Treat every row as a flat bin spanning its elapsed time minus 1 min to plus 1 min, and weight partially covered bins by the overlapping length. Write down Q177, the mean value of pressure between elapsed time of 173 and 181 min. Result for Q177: 39.4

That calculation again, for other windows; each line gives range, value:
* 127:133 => 70.9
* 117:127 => 70.2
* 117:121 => 69.2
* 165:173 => 55.1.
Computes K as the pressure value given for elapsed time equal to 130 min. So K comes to 73.68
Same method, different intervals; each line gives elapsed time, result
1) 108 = 66.8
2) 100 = 68.94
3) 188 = 39.47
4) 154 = 69.58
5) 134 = 63.98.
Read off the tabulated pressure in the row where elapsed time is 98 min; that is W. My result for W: 66.53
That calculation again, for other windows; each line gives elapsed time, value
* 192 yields 51.23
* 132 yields 70.79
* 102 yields 68.7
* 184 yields 35.03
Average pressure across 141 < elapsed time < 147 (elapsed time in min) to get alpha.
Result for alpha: 62.3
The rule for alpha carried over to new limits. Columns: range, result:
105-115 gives 66.8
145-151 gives 63.1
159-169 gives 63.7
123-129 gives 69.8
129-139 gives 69.3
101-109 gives 67.6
